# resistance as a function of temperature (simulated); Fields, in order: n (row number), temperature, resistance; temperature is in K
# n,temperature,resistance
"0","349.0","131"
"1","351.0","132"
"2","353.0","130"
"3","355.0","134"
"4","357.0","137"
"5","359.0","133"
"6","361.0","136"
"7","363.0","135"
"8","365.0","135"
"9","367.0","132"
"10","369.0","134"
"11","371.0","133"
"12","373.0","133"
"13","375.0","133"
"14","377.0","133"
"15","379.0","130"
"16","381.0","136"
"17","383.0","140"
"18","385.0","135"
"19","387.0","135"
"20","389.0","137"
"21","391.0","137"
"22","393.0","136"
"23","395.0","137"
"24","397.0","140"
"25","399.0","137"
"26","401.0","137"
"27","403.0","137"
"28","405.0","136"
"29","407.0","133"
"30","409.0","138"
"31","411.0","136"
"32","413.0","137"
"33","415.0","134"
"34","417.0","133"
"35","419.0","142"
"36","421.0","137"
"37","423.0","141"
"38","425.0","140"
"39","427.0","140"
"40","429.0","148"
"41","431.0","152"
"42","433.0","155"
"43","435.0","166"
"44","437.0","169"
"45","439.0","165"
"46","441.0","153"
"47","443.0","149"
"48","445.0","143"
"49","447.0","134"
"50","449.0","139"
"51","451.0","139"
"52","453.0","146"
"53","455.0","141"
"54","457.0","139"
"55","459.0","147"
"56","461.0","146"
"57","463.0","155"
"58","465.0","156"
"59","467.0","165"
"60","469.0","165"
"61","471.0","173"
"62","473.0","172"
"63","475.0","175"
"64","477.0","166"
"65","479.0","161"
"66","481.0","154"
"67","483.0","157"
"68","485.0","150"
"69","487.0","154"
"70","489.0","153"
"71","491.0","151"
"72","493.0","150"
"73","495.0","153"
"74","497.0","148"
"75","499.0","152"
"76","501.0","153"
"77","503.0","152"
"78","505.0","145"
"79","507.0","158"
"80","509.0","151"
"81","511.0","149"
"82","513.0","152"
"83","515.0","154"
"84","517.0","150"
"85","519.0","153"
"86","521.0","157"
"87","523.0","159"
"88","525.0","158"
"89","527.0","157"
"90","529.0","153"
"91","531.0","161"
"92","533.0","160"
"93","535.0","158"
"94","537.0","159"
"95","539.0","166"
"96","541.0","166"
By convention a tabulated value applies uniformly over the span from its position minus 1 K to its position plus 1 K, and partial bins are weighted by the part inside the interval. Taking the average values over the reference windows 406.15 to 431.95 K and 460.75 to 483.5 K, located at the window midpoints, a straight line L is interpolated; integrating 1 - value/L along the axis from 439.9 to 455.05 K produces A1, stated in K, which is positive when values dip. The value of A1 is 0.9 K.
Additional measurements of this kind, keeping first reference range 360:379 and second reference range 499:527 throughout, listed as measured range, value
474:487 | -0.98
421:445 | -1.55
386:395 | 0.01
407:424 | 0.35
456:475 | -1.51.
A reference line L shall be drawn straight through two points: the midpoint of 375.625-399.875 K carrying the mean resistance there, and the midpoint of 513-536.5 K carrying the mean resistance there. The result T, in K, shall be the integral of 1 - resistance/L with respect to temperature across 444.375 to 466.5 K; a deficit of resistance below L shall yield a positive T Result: 0.2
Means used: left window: 136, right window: 156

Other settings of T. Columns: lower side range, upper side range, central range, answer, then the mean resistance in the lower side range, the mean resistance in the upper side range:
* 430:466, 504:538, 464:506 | -1.40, 150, 155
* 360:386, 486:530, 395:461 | -0.62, 134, 153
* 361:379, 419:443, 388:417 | 1.28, 133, 151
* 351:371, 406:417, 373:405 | -0.29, 134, 135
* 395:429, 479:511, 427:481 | -3.43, 138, 152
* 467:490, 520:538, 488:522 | 1.71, 162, 158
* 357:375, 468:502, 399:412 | 0.53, 134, 158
